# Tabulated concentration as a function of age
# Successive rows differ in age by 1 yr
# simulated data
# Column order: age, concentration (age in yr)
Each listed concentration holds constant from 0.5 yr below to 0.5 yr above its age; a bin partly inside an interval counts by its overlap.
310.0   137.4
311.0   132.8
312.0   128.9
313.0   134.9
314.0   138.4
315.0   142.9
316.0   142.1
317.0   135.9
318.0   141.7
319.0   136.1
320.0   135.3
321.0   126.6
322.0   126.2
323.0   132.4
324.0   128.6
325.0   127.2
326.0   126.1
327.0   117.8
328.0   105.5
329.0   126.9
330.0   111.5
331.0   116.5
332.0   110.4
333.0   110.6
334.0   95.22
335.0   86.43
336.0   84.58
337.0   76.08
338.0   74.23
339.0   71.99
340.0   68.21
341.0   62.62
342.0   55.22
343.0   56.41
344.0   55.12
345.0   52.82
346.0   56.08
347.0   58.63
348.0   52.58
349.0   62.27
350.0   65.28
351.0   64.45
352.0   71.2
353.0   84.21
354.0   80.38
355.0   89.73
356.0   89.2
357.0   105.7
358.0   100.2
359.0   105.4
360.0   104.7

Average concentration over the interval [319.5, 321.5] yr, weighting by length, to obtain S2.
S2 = 131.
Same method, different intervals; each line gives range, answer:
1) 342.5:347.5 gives 55.8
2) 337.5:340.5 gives 71.5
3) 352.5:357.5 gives 89.8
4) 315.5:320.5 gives 138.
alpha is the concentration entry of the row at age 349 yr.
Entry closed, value 62.27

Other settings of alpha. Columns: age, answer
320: 135.3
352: 71.2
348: 52.58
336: 84.58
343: 56.41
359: 105.4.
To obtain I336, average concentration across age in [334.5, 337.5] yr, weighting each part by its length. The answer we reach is 82.4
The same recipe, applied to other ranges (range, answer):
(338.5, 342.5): 64.5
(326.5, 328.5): 112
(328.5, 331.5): 118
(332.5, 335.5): 97.4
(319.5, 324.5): 130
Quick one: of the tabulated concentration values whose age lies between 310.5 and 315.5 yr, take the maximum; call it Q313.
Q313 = 142.9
